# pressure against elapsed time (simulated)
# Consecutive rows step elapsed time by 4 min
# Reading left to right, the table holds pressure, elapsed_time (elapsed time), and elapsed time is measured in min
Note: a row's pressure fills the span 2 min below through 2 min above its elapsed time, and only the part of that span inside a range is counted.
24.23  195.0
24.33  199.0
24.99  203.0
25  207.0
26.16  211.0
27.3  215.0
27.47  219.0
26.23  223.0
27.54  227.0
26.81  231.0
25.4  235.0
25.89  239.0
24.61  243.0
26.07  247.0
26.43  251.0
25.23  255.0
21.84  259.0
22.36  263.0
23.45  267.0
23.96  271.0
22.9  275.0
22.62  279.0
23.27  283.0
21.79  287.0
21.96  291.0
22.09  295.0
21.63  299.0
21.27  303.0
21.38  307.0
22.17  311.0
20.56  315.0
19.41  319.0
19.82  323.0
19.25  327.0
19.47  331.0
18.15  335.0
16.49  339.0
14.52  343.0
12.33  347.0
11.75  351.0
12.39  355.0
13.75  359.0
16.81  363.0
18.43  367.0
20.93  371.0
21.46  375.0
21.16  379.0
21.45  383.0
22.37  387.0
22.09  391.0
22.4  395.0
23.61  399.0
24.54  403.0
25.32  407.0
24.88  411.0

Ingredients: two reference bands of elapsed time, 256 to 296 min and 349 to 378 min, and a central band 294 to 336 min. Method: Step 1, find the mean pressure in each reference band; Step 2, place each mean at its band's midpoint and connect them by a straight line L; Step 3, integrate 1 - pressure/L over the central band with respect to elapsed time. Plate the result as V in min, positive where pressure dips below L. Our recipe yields -1.0 min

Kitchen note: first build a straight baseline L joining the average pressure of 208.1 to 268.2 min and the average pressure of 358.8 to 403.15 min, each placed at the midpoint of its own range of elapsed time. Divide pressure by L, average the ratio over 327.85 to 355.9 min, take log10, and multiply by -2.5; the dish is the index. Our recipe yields 0.40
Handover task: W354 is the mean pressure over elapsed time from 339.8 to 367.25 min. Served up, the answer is 14.1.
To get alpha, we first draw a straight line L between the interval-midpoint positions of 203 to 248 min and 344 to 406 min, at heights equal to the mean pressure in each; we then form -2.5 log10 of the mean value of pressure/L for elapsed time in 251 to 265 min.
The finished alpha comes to 0.05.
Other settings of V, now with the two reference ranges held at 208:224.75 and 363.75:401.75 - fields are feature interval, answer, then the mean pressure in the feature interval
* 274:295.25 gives 1.81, 22.4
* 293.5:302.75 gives 0.91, 21.7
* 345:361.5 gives 7.14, 12.7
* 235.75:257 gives 0.09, 25.6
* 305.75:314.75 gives 0.82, 21.6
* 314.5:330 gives 2.45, 19.7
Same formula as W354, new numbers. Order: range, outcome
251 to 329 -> 22.1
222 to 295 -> 24.3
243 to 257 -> 25.7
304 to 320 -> 21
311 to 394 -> 18.3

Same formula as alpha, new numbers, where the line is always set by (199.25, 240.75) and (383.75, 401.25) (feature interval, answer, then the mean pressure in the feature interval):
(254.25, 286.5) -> 0.094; 23.1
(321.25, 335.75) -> 0.235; 19.2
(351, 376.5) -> 0.349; 16.8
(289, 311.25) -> 0.131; 21.7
